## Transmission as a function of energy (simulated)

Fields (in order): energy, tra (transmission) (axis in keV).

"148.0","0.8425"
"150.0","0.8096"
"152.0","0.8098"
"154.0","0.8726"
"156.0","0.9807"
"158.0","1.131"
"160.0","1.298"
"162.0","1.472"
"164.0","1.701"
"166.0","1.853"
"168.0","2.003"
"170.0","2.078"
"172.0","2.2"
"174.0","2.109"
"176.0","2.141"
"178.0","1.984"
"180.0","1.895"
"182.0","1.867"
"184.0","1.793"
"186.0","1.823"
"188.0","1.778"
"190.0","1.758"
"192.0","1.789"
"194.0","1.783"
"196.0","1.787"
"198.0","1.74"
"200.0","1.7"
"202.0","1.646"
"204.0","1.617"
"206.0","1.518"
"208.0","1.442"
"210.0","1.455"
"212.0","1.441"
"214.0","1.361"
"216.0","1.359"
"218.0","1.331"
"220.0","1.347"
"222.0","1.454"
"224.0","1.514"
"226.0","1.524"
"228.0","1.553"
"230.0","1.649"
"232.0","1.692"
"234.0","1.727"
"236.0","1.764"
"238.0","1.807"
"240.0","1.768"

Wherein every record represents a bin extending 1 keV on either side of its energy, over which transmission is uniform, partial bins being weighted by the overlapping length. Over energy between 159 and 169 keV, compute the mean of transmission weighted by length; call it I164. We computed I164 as 1.67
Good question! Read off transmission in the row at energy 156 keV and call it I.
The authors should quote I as 0.9807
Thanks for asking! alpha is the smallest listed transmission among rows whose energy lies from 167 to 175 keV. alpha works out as 2.003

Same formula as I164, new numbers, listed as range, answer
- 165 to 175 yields 2.05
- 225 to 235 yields 1.63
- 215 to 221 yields 1.35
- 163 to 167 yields 1.78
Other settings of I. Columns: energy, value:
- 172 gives 2.2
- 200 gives 1.7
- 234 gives 1.727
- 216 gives 1.359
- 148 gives 0.8425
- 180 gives 1.895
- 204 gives 1.617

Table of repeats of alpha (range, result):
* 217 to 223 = 1.331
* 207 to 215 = 1.361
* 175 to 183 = 1.867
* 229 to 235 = 1.649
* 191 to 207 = 1.518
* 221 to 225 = 1.454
